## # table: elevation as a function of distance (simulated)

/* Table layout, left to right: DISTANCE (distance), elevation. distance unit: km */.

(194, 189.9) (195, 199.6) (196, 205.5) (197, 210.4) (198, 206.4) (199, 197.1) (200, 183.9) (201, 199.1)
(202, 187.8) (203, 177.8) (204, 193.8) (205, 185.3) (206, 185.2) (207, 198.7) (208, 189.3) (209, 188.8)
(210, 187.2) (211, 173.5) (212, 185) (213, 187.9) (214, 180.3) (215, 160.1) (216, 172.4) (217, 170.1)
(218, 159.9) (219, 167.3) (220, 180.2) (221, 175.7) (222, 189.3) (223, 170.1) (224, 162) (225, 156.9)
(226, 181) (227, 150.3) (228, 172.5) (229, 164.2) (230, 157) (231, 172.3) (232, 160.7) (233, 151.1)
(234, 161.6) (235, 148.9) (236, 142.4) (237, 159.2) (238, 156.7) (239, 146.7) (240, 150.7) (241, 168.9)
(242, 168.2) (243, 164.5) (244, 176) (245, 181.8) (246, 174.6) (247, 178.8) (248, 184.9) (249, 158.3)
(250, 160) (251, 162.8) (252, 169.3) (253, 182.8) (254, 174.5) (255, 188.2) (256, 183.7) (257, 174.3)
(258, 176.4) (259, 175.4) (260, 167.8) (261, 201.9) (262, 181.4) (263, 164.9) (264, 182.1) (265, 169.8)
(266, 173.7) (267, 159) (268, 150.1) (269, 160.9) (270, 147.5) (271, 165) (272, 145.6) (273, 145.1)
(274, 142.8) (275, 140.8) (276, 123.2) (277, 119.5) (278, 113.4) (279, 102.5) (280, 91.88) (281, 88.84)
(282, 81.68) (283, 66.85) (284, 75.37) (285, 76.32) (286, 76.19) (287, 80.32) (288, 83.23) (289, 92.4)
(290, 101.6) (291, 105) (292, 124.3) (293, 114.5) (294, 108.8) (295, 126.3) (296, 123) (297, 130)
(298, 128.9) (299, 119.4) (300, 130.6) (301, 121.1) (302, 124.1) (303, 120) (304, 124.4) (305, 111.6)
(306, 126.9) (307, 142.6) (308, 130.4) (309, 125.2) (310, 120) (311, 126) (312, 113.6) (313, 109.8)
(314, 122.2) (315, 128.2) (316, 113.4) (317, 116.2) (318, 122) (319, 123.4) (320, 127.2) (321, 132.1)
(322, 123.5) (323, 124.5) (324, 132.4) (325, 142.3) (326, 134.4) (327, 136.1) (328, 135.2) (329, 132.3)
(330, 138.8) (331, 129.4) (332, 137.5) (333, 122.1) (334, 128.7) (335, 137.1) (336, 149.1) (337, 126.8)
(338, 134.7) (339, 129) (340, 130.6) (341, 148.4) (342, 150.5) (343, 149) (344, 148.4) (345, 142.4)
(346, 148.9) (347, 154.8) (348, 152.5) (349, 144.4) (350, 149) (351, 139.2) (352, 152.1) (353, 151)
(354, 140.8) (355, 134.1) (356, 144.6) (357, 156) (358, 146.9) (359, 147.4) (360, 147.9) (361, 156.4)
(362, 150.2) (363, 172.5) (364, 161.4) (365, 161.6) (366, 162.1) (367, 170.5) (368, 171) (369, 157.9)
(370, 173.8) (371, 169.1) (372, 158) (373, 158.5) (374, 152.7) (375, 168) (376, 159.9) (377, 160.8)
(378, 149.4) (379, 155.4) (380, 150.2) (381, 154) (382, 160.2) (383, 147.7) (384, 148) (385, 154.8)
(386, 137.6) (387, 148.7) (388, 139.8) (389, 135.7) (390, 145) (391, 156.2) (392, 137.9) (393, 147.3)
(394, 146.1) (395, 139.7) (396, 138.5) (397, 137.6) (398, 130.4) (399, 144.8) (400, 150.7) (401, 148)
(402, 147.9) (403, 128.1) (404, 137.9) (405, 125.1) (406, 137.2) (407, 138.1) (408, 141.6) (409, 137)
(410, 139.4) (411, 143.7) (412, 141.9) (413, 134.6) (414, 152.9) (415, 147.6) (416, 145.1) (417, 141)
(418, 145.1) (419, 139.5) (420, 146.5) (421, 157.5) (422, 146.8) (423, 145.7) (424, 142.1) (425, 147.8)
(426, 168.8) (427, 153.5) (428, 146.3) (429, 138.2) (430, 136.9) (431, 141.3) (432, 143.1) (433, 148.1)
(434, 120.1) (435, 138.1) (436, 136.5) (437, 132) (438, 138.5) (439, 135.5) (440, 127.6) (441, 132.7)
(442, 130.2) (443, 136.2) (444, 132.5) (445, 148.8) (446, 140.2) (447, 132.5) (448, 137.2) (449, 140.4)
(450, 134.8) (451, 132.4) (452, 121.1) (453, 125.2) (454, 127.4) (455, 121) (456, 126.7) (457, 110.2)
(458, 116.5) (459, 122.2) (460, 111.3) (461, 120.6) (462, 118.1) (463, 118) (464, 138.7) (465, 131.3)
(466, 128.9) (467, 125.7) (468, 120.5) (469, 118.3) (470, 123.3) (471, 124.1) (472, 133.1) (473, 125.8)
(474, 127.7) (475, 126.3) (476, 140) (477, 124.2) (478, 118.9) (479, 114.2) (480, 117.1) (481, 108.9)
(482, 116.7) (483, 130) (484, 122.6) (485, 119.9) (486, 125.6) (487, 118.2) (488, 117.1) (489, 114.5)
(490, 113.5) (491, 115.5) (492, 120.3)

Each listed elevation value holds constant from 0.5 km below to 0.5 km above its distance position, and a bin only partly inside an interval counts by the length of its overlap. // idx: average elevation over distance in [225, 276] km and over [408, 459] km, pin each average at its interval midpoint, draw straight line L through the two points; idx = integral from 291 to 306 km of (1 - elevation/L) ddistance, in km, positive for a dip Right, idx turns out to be 3.5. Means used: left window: 165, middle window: 122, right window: 138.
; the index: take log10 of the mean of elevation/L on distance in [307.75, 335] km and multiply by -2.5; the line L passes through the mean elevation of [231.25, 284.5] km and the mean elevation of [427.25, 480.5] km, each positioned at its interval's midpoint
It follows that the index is 0.15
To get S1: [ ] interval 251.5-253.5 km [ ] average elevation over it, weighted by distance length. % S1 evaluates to 176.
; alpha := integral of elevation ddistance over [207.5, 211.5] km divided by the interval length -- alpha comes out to 185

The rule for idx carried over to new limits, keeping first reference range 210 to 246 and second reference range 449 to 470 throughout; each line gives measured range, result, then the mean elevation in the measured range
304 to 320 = 3.06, 122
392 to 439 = -3.55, 142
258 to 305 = 8.90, 127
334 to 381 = -2.90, 151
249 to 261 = -0.95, 175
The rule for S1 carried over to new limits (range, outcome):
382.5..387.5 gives 147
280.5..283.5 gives 79.1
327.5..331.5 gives 134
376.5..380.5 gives 154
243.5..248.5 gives 179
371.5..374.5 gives 156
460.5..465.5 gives 125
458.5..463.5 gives 118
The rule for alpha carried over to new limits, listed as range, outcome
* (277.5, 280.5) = 103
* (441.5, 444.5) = 133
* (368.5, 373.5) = 163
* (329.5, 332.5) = 135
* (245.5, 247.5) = 177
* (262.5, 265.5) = 172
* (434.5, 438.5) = 136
